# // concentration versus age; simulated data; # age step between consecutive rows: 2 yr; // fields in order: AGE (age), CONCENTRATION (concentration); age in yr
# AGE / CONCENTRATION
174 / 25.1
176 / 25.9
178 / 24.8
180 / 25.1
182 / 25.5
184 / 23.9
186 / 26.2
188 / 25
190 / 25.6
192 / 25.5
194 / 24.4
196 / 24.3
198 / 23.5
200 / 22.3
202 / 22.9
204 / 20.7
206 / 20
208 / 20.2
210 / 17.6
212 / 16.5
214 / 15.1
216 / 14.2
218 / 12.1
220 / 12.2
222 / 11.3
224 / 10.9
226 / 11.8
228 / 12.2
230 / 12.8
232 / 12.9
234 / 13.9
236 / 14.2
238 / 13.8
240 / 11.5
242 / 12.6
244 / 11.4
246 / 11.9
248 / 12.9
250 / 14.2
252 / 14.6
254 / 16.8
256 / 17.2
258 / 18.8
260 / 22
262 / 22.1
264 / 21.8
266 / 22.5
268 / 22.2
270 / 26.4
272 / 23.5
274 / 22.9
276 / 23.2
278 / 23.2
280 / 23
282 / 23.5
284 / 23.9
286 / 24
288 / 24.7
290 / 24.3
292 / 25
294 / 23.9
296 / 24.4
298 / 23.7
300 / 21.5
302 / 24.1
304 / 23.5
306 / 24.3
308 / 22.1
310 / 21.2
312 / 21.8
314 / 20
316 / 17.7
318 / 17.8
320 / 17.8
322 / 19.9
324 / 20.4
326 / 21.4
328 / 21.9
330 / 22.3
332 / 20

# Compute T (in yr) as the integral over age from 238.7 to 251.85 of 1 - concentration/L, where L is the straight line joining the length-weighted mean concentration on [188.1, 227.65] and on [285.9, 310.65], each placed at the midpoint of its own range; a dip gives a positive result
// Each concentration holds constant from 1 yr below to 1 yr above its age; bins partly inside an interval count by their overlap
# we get 5.1 yr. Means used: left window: 18.5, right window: 23.6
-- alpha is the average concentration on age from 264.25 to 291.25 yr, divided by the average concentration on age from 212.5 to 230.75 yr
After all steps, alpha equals 1.87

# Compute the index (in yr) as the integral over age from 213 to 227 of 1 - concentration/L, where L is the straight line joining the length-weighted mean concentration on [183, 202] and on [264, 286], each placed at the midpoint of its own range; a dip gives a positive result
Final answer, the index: 6.7 yr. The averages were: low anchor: 24.4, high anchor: 23.4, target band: 12.5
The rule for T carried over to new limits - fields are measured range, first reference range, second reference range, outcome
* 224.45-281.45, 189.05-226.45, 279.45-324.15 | 8.8 yr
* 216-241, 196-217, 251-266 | 8.9 yr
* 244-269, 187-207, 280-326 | 5.4 yr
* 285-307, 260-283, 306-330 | -2.3 yr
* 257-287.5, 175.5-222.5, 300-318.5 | -2.2 yr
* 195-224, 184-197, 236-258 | 5.1 yr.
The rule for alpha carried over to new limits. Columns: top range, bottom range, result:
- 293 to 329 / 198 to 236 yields 1.37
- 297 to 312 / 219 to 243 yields 1.83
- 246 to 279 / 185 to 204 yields 0.83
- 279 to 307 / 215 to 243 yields 1.89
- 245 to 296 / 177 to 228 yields 1.06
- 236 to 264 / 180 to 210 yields 0.66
